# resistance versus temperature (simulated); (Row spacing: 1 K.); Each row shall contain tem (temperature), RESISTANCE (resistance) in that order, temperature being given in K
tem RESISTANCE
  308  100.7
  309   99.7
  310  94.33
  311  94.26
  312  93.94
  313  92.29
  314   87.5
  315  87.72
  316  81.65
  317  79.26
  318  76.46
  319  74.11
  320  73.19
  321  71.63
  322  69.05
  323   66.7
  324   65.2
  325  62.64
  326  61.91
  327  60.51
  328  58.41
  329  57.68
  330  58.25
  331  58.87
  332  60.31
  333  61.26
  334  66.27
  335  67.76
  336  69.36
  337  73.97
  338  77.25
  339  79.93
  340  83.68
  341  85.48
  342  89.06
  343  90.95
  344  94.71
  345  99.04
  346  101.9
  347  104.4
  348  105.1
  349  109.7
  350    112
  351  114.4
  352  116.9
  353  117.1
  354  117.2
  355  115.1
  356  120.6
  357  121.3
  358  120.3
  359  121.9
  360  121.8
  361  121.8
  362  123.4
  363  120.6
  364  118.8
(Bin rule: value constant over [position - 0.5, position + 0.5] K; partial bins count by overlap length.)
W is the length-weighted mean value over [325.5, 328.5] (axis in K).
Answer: 60.3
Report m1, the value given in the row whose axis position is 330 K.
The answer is 58.25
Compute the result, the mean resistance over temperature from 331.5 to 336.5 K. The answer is 65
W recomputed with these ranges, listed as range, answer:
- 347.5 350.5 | 109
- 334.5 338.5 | 72.1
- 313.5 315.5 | 87.6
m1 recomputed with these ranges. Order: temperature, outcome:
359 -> 121.9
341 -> 85.48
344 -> 94.71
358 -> 120.3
